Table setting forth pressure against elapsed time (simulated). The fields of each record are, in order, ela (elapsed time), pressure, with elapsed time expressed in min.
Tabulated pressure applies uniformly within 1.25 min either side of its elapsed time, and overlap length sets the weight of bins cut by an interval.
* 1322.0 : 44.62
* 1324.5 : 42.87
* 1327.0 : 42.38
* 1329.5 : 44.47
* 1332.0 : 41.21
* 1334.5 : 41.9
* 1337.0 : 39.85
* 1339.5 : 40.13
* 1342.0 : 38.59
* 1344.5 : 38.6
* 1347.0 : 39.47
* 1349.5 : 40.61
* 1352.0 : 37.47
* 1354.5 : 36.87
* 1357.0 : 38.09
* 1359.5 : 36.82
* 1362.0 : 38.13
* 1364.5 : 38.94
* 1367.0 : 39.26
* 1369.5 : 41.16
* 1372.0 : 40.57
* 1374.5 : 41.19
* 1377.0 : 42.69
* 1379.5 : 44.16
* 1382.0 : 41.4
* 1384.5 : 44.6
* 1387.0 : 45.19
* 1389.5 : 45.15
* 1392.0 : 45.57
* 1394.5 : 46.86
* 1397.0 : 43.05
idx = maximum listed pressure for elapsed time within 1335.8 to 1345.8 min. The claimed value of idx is 40.13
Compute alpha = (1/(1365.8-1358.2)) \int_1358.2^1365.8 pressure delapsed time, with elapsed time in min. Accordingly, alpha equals 38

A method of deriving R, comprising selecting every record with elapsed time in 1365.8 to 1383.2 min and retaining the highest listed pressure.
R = 44.16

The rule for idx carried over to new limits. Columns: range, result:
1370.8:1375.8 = 41.19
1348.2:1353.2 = 40.61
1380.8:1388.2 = 45.19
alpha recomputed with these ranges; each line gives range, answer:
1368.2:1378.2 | 41.4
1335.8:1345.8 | 39.3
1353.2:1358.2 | 37.5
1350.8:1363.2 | 37.5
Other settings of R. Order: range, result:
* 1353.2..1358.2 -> 38.09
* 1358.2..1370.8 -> 41.16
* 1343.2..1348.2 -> 39.47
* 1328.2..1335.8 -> 44.47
